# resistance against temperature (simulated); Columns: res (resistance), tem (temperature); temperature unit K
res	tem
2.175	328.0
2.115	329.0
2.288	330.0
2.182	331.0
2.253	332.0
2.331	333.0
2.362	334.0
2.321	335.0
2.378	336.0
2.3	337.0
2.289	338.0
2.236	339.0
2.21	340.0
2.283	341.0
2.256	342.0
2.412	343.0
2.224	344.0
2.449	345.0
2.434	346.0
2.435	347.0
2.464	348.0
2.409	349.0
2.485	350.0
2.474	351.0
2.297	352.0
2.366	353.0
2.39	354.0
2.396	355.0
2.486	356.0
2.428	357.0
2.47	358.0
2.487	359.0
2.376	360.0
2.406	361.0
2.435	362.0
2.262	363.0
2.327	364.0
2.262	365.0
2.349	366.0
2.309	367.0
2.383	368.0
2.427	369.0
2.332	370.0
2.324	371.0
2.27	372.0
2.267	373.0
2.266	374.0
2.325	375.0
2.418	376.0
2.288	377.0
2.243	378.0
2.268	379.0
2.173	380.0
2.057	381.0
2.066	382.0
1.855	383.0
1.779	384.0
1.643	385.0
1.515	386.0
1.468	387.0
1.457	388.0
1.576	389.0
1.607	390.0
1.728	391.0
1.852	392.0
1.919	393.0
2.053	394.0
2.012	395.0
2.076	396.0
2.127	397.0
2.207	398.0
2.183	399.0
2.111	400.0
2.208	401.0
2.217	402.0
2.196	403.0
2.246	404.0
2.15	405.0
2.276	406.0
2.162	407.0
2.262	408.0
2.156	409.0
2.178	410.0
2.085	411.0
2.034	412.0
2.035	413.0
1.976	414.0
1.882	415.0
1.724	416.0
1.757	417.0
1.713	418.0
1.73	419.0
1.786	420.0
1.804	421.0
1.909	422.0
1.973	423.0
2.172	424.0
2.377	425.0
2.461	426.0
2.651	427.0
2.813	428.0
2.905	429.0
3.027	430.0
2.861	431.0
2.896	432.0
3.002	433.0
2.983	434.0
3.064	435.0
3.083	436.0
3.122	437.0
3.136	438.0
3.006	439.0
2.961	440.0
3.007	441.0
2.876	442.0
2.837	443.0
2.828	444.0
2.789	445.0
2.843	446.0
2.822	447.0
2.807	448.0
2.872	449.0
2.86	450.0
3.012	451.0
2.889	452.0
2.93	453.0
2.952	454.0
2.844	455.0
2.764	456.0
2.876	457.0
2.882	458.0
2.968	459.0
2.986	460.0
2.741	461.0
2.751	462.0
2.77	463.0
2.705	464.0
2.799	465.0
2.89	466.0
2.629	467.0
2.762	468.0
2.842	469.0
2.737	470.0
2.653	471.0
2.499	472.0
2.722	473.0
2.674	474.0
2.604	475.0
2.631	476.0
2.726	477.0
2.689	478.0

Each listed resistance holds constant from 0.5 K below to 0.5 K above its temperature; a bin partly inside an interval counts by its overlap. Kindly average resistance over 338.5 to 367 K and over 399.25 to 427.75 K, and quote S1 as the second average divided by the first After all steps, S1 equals 0.88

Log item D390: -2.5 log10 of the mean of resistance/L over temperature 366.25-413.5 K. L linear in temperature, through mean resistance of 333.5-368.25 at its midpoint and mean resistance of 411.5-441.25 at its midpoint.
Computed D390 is 0.16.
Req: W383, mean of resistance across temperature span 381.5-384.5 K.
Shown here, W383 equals 1.9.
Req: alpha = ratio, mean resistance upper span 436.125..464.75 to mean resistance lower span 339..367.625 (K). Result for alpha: 1.2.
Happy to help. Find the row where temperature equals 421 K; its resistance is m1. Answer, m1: 1.804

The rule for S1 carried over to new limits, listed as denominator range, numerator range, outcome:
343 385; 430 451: 1.27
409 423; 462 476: 1.42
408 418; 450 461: 1.46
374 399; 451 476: 1.42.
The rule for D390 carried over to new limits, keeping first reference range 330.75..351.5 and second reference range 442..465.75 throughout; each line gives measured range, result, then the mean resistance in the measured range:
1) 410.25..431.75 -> 0.23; 2.18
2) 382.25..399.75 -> 0.37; 1.83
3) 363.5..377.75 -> 0.07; 2.32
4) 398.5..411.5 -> 0.20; 2.19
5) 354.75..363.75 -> 0.00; 2.41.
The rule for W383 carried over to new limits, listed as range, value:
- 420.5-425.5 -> 2.05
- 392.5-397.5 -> 2.04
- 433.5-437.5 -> 3.06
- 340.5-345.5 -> 2.32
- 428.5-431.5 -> 2.93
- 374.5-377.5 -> 2.34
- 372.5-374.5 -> 2.27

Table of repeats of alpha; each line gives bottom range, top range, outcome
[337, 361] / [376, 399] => 0.81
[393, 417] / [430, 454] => 1.40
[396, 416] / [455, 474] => 1.30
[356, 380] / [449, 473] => 1.20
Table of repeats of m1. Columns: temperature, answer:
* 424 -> 2.172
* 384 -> 1.779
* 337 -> 2.3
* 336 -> 2.378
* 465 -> 2.799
